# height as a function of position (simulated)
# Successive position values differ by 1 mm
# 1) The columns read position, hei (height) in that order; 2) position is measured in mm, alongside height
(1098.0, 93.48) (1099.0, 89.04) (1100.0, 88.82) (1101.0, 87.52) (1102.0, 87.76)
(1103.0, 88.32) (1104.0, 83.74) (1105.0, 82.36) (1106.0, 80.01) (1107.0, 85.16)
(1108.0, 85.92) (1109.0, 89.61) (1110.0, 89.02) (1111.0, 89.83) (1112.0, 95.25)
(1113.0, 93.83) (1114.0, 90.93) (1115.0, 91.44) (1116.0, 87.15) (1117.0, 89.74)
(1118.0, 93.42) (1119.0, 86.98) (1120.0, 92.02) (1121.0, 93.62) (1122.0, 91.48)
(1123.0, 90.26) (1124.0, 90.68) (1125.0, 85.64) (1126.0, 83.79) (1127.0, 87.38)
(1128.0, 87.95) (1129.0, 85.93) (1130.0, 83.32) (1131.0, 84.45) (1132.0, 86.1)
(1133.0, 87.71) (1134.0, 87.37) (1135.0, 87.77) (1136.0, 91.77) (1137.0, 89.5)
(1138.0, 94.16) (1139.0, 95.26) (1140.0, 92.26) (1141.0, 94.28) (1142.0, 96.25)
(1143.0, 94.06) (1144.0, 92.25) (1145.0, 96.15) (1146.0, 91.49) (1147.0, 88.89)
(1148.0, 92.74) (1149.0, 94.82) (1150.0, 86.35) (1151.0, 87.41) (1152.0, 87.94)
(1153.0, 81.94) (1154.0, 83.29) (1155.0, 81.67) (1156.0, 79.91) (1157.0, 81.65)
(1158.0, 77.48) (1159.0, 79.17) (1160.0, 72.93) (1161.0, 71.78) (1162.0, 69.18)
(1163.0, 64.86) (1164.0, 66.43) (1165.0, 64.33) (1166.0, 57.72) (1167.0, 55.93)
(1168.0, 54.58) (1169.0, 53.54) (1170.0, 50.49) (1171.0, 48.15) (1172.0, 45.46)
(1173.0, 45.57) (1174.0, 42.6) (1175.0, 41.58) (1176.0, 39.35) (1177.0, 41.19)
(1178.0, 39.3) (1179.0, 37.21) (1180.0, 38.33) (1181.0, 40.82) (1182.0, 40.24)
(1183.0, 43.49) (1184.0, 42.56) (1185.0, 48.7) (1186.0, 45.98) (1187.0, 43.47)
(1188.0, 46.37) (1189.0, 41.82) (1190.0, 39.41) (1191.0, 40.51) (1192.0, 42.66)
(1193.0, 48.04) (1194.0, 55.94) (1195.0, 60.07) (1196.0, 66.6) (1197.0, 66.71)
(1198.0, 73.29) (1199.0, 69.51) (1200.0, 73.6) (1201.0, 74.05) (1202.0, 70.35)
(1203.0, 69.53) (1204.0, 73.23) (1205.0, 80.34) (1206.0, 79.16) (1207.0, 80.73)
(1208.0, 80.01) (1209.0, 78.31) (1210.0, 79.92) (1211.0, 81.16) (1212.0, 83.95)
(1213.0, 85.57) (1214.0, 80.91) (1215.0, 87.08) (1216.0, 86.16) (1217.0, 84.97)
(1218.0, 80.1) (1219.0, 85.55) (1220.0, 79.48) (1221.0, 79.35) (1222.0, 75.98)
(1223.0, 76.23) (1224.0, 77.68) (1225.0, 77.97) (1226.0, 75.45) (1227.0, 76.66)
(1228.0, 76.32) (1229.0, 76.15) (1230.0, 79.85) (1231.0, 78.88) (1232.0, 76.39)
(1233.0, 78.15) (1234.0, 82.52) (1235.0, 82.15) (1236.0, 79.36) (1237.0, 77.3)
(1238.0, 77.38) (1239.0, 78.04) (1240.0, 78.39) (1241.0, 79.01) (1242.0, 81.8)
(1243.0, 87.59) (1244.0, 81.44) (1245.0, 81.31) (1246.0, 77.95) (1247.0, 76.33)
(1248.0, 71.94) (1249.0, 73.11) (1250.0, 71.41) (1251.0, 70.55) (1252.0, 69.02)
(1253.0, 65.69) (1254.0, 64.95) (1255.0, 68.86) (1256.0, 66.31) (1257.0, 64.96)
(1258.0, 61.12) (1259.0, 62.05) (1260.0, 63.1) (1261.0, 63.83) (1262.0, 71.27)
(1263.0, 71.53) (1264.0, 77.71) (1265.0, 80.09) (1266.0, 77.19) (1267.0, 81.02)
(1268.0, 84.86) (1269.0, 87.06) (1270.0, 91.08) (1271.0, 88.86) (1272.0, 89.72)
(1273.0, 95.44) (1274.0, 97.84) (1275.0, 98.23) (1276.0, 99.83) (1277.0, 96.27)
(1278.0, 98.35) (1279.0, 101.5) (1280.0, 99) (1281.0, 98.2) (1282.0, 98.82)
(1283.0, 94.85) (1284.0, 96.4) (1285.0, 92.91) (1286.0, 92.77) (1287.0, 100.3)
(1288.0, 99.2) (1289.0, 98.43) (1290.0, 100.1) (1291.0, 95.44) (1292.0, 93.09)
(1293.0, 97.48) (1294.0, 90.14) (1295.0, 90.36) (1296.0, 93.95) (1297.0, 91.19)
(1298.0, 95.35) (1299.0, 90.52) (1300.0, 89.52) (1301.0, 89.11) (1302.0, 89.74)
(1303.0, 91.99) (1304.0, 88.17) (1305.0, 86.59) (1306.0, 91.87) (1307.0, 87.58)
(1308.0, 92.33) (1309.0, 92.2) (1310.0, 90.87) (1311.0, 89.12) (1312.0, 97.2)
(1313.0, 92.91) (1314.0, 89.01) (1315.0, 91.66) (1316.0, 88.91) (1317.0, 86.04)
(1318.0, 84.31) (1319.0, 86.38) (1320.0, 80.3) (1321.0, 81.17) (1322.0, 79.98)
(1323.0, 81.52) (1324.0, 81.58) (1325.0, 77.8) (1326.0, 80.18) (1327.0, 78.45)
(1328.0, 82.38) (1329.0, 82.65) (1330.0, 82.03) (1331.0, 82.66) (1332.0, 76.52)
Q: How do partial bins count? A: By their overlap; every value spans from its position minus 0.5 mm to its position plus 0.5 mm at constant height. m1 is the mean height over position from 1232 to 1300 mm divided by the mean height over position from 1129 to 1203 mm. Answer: 1.2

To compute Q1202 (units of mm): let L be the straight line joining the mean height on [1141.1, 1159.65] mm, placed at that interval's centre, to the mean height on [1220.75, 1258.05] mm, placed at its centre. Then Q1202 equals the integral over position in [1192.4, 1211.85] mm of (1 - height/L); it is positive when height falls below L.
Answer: 2.1 mm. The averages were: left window 87.4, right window 75.8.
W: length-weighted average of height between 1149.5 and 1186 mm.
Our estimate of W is 59.3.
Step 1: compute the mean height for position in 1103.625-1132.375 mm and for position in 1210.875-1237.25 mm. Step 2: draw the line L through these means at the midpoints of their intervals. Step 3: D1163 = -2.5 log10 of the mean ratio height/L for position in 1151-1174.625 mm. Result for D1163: 0.27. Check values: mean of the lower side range 88.2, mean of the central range 66.3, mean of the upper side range 80.1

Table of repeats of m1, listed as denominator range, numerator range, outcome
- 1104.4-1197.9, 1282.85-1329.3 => 1.23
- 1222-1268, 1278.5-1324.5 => 1.22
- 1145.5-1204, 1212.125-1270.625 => 1.26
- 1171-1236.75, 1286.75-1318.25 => 1.41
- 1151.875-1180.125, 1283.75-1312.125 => 1.54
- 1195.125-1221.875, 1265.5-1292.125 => 1.21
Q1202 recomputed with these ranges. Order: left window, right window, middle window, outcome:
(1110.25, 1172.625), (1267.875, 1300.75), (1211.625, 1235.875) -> 2.58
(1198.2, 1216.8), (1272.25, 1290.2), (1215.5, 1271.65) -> 7.00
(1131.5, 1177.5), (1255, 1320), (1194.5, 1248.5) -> 2.65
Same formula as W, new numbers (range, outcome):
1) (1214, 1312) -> 84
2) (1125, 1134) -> 85.9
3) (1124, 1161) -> 87.4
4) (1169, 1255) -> 67.1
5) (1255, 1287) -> 85.2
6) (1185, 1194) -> 44.5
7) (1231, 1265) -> 73.9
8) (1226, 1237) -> 78.4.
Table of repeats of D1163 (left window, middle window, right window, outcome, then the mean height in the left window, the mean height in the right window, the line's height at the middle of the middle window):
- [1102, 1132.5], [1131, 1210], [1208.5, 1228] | 0.233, 88.2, 80.5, 84.2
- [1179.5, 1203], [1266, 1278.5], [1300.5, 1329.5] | -0.218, 53.1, 86.6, 75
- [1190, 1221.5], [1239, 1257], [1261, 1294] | 0.130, 72.9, 91.6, 83.9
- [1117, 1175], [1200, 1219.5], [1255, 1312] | 0.054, 80.1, 88.4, 84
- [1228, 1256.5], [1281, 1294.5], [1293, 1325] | -0.138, 76.1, 88.7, 84.7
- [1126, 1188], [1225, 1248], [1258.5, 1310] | 0.051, 70.6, 89.9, 82.7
